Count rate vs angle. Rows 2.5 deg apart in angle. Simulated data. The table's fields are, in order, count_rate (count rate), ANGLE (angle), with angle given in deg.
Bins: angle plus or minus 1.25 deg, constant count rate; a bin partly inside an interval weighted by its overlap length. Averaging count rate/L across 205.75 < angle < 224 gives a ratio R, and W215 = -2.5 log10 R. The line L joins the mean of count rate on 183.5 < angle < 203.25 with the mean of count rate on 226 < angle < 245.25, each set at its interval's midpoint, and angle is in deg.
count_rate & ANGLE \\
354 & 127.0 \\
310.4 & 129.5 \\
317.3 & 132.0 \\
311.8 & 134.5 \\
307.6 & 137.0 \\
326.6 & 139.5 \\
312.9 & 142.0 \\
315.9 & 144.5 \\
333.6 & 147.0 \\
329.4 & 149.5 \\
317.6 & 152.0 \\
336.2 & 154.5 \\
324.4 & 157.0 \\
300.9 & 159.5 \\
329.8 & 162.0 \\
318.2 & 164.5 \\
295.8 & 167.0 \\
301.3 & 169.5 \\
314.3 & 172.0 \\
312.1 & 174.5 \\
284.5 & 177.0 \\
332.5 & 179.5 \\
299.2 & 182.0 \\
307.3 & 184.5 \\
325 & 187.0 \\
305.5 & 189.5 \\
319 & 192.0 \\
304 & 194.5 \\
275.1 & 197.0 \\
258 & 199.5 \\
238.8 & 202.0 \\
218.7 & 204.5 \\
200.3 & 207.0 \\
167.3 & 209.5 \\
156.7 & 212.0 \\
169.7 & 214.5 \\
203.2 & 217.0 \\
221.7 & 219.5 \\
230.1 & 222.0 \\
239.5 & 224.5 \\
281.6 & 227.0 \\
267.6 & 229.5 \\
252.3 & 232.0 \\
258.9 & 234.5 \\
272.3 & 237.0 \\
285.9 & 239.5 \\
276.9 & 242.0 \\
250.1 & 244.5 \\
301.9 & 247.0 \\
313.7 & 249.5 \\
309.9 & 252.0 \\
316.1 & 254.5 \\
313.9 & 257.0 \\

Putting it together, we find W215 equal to 0.39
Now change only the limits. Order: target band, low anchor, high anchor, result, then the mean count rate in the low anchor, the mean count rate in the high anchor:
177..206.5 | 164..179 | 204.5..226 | -0.118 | 305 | 201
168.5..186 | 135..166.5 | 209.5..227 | -0.121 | 320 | 206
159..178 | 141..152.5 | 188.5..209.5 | -0.043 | 322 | 259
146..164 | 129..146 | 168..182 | -0.043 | 315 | 308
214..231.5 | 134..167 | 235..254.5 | 0.252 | 320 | 288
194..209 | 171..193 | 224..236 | 0.201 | 311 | 262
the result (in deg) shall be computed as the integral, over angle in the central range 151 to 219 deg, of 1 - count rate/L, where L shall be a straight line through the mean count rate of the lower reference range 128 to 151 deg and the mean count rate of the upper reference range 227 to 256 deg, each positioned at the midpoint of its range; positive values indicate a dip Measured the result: 5.8 deg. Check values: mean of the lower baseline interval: 319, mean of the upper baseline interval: 283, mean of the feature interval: 278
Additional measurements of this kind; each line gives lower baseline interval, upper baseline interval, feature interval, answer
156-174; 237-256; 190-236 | 9.5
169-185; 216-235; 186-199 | -0.7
